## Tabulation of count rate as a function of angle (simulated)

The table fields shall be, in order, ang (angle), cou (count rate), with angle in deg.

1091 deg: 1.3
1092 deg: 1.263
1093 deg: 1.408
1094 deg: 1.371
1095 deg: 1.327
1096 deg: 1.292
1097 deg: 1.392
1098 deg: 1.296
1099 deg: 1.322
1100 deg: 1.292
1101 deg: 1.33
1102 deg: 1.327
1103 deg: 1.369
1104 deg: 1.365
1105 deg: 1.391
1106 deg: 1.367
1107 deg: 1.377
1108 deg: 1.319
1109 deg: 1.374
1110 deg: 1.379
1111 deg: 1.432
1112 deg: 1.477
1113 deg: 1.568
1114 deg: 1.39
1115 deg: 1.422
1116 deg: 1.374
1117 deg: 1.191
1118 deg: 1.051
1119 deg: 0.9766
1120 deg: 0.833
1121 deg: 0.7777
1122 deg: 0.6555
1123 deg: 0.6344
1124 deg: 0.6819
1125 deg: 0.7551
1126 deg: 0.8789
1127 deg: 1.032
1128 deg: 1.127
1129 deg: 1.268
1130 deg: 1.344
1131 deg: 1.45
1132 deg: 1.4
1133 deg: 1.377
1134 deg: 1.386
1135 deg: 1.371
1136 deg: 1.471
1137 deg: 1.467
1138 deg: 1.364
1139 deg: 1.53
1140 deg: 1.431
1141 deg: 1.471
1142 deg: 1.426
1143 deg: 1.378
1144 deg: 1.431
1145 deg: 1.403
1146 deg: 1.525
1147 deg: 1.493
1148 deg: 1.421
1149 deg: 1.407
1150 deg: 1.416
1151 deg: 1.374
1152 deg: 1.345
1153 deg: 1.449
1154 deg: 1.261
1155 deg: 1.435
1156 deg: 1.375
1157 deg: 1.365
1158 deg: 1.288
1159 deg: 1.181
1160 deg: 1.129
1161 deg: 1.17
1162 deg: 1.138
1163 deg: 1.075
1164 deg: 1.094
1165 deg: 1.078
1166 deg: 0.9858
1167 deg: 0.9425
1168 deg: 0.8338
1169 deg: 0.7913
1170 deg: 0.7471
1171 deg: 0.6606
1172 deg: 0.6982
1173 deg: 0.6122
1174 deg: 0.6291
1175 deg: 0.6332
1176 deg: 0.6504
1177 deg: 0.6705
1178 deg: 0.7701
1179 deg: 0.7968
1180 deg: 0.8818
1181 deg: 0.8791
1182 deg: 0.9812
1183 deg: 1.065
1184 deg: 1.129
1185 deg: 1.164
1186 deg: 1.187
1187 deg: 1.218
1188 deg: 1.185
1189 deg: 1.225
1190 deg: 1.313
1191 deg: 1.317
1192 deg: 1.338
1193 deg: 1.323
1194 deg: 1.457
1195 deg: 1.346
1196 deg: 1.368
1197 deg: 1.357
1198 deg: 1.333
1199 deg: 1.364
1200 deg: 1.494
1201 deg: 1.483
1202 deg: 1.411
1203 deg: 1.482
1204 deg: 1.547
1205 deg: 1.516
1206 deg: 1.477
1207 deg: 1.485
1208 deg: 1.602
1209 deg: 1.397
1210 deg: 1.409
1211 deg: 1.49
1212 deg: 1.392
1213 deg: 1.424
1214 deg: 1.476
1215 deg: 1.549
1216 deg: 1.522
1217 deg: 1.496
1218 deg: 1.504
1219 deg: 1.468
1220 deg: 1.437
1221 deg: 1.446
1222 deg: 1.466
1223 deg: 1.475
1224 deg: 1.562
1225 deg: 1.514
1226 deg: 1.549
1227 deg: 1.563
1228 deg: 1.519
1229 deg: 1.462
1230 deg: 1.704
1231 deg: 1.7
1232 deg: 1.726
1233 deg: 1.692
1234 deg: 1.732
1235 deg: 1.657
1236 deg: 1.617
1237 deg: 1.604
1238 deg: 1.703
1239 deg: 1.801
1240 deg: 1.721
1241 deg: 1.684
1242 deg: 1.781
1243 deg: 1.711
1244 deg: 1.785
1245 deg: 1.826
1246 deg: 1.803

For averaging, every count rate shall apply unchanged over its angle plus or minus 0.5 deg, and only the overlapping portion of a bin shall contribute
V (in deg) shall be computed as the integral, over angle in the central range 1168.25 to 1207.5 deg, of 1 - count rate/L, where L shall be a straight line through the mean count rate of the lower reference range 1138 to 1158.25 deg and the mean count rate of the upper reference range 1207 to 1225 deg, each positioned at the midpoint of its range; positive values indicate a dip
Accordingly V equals 8.8 deg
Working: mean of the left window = 1.41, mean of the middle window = 1.13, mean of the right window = 1.48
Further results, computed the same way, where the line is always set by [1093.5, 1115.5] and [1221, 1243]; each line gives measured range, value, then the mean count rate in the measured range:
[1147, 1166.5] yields 2.7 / 1.27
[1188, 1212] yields 2.4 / 1.41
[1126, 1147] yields 0.9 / 1.37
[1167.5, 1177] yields 5.1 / 0.694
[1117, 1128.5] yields 4.4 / 0.869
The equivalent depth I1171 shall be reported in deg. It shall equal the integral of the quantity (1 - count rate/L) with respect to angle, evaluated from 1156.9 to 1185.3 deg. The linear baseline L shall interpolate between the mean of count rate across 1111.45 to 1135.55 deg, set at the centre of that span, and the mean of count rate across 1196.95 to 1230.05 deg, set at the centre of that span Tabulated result 8.5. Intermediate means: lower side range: 1.14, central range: 0.925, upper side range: 1.48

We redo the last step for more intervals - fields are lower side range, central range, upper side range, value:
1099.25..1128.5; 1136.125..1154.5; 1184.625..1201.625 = -2.8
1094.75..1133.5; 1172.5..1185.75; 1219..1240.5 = 5.5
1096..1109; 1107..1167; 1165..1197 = -3.5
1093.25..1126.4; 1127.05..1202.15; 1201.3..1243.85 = 9.4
